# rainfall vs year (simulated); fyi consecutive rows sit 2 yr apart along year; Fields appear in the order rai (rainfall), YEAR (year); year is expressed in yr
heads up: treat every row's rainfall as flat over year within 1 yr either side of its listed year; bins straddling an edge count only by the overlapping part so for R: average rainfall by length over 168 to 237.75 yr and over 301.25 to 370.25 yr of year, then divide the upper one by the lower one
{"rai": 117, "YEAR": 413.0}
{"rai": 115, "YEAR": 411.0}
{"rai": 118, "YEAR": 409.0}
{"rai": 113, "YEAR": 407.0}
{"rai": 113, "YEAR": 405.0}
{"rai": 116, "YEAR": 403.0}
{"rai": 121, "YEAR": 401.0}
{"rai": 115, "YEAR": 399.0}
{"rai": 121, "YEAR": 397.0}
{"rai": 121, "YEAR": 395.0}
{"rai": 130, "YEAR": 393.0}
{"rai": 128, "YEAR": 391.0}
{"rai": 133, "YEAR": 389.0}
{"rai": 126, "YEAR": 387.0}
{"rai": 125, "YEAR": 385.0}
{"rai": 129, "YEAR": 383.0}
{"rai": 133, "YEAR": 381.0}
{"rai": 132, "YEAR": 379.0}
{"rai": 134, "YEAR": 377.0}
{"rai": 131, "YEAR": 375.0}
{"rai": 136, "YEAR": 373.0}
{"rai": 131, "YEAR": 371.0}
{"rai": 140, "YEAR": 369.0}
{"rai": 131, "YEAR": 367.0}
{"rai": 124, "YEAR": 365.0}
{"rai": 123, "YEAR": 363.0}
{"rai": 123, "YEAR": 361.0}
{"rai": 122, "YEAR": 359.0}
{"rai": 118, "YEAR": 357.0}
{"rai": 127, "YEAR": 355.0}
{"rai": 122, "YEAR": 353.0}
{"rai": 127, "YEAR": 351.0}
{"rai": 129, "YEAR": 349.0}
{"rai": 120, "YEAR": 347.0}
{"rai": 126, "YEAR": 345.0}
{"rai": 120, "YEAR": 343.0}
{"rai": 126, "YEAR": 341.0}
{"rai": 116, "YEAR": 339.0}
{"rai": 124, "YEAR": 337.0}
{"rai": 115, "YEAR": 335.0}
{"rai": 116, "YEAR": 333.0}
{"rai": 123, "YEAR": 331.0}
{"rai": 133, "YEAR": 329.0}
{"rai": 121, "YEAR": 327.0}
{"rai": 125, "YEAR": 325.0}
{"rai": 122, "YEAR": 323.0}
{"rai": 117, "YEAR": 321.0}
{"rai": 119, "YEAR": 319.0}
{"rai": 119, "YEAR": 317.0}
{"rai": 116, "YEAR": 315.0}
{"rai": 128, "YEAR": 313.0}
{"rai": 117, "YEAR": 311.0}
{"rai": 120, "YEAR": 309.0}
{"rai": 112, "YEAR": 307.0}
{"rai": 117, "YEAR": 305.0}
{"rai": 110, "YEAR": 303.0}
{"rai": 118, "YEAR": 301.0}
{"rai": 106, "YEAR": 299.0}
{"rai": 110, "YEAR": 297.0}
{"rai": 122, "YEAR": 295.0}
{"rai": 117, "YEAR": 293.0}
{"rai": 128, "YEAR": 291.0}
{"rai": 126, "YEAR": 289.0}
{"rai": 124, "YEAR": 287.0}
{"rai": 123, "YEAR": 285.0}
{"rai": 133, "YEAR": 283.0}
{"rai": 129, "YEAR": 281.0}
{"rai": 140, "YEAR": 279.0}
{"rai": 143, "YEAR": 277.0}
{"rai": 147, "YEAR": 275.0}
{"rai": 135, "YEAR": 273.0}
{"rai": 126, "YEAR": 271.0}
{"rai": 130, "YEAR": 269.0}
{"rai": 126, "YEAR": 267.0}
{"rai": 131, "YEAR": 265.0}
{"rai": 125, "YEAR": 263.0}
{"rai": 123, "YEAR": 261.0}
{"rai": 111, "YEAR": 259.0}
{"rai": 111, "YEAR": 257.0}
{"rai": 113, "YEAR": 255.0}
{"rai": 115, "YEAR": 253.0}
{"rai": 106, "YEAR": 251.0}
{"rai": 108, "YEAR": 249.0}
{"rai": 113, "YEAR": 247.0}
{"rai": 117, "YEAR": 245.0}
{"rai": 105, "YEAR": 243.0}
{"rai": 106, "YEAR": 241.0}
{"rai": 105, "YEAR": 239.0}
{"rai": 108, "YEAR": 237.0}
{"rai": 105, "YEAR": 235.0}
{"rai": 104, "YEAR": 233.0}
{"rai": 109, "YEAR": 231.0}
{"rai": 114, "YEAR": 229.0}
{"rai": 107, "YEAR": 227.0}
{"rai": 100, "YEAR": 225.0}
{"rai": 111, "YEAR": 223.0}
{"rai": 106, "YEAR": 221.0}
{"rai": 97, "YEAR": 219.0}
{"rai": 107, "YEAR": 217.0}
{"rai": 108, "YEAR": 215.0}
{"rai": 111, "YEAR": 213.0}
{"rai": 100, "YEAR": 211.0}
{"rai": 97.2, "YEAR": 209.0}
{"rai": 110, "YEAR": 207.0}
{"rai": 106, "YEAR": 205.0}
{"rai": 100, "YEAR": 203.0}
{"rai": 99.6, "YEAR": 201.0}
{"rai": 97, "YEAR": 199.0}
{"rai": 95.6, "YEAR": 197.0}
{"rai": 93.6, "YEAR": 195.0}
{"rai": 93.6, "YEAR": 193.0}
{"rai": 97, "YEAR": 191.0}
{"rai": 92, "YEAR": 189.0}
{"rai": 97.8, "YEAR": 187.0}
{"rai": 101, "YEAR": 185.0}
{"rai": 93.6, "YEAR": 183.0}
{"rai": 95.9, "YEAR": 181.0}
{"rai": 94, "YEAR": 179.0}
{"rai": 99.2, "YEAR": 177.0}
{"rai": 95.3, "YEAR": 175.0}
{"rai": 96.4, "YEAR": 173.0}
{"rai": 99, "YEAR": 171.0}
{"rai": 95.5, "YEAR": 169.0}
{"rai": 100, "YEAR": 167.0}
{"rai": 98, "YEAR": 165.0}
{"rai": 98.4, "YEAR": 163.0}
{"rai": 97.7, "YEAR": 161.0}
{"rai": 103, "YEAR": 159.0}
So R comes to 1.21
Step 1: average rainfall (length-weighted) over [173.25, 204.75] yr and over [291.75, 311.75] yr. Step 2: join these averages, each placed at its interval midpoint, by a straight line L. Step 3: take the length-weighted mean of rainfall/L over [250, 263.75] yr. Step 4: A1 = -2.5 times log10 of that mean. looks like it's -0.068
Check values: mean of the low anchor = 96.6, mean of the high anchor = 115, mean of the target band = 115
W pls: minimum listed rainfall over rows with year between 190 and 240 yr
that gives 93.6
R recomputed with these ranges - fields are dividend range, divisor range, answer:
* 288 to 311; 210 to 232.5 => 1.10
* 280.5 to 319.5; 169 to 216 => 1.21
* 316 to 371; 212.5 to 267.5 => 1.12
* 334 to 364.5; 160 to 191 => 1.26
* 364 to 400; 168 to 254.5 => 1.26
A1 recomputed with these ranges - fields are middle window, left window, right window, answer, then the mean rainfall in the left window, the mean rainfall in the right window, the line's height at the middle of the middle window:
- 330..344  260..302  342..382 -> 0.064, 127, 127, 127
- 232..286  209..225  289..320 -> -0.083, 105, 118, 111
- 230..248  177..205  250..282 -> 0.071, 96.7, 126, 115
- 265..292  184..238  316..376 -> -0.162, 102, 124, 113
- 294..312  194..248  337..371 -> 0.023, 105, 125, 117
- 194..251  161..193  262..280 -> 0.094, 96.8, 134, 115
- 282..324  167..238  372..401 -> -0.033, 101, 128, 116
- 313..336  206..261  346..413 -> -0.022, 108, 125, 118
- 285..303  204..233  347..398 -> -0.019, 106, 128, 117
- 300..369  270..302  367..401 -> 0.054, 127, 129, 128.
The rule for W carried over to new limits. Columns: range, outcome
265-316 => 106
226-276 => 104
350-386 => 118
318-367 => 115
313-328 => 116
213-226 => 97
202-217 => 97.2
